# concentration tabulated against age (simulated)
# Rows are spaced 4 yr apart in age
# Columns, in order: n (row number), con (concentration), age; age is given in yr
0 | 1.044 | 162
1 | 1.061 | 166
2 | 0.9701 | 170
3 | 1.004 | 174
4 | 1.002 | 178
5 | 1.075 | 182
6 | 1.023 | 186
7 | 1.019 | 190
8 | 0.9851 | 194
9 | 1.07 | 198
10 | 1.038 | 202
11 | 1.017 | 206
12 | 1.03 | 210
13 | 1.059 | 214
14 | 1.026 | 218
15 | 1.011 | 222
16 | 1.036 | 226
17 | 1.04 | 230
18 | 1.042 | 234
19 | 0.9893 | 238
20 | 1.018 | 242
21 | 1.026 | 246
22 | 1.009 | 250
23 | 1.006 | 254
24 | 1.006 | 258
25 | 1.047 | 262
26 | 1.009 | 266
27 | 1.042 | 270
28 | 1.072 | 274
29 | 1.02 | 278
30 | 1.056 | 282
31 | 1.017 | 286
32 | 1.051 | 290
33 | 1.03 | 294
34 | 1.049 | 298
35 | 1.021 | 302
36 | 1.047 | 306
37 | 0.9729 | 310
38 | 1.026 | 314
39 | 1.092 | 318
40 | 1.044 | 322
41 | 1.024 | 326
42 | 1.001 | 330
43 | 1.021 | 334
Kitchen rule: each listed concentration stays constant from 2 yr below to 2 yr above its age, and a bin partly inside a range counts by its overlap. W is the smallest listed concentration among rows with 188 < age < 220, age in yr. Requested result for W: 0.9851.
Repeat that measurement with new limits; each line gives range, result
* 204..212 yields 1.017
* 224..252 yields 0.9893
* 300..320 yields 0.9729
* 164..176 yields 0.9701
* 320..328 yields 1.024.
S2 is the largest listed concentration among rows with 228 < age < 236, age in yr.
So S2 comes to 1.042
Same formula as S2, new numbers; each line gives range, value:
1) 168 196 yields 1.075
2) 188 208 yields 1.07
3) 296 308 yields 1.049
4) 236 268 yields 1.047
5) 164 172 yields 1.061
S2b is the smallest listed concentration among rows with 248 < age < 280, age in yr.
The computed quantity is 1.006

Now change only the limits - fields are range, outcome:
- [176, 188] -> 1.002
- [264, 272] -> 1.009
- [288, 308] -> 1.021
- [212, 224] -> 1.011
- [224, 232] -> 1.036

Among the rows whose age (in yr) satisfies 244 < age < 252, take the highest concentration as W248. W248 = 1.026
